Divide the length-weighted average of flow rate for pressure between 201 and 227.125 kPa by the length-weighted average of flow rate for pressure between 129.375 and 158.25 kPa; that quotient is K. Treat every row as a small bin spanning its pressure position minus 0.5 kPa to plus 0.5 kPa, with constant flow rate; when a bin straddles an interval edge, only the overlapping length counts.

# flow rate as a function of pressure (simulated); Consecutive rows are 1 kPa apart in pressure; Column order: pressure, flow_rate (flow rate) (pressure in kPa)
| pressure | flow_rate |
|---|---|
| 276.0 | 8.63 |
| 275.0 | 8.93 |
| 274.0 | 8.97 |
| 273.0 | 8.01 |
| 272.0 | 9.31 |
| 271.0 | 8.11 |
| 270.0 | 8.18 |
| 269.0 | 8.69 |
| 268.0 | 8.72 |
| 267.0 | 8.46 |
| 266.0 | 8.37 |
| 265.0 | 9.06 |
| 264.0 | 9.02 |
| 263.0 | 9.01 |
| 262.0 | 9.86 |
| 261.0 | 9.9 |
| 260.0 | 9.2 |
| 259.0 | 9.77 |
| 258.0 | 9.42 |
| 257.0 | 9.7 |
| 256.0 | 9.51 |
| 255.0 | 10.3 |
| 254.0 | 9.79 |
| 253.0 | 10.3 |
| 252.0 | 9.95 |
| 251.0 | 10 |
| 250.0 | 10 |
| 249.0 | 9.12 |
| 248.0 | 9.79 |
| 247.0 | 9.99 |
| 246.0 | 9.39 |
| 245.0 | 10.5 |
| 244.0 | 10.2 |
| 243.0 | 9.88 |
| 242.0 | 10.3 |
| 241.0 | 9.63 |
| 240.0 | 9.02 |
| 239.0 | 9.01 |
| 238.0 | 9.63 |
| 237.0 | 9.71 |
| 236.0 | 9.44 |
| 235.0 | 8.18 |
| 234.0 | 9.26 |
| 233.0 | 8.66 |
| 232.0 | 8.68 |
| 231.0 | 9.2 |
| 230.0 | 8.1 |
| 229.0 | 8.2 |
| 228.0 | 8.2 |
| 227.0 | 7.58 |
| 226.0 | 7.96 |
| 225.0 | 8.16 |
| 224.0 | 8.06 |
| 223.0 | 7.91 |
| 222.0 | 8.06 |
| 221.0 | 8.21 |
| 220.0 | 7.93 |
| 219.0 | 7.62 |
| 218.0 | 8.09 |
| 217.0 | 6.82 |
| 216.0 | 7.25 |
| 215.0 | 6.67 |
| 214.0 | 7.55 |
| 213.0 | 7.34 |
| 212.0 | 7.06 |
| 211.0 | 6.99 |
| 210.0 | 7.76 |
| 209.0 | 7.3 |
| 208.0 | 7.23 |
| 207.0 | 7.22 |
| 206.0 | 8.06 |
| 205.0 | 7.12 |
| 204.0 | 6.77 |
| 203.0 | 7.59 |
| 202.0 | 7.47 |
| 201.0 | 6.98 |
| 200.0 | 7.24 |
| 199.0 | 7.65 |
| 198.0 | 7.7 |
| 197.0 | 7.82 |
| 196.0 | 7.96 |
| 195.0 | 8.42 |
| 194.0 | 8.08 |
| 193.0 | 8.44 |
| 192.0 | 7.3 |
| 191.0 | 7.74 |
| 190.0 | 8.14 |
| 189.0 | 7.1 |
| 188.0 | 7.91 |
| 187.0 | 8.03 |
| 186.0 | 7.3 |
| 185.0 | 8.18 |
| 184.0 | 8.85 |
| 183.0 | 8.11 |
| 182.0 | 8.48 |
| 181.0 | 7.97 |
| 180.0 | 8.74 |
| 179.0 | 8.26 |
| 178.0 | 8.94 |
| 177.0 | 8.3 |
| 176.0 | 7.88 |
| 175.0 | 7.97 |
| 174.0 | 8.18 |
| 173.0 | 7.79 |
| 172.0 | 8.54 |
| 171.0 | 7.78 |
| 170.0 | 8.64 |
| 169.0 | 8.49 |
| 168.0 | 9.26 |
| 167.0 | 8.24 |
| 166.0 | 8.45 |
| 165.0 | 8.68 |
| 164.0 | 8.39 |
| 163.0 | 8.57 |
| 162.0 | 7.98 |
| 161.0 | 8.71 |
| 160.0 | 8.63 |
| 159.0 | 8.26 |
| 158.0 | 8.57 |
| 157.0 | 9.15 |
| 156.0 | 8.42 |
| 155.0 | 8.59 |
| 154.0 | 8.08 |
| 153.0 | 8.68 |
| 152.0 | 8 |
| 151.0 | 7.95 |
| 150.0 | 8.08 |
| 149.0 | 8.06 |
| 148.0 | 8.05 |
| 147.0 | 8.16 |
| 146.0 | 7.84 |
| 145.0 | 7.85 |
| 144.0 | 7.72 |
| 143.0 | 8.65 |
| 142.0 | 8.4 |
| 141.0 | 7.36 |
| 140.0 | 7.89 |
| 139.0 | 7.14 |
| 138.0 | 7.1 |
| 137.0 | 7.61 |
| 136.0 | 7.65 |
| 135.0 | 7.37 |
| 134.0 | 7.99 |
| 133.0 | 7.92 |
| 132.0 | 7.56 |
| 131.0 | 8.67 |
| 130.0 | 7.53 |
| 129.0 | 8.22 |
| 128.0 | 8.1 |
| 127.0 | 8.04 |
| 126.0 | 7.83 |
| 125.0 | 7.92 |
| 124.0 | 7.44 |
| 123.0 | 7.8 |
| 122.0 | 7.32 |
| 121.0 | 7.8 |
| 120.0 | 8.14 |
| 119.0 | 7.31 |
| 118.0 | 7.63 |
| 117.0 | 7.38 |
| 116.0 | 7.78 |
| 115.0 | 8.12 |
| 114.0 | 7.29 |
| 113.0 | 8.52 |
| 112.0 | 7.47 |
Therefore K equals 0.94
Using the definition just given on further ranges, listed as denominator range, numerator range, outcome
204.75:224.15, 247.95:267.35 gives 1.27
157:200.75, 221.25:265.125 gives 1.13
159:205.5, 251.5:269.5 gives 1.16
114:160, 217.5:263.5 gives 1.15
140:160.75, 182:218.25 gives 0.92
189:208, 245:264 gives 1.28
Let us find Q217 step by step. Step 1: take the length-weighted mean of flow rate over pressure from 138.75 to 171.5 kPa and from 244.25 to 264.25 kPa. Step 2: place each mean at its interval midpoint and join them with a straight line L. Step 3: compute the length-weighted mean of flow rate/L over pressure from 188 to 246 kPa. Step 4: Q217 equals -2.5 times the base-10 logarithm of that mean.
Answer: 0.14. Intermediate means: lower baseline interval 8.27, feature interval 8.12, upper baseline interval 9.74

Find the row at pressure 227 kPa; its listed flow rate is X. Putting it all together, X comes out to 7.58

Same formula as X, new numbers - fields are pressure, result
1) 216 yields 7.25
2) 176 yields 7.88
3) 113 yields 8.52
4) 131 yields 8.67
